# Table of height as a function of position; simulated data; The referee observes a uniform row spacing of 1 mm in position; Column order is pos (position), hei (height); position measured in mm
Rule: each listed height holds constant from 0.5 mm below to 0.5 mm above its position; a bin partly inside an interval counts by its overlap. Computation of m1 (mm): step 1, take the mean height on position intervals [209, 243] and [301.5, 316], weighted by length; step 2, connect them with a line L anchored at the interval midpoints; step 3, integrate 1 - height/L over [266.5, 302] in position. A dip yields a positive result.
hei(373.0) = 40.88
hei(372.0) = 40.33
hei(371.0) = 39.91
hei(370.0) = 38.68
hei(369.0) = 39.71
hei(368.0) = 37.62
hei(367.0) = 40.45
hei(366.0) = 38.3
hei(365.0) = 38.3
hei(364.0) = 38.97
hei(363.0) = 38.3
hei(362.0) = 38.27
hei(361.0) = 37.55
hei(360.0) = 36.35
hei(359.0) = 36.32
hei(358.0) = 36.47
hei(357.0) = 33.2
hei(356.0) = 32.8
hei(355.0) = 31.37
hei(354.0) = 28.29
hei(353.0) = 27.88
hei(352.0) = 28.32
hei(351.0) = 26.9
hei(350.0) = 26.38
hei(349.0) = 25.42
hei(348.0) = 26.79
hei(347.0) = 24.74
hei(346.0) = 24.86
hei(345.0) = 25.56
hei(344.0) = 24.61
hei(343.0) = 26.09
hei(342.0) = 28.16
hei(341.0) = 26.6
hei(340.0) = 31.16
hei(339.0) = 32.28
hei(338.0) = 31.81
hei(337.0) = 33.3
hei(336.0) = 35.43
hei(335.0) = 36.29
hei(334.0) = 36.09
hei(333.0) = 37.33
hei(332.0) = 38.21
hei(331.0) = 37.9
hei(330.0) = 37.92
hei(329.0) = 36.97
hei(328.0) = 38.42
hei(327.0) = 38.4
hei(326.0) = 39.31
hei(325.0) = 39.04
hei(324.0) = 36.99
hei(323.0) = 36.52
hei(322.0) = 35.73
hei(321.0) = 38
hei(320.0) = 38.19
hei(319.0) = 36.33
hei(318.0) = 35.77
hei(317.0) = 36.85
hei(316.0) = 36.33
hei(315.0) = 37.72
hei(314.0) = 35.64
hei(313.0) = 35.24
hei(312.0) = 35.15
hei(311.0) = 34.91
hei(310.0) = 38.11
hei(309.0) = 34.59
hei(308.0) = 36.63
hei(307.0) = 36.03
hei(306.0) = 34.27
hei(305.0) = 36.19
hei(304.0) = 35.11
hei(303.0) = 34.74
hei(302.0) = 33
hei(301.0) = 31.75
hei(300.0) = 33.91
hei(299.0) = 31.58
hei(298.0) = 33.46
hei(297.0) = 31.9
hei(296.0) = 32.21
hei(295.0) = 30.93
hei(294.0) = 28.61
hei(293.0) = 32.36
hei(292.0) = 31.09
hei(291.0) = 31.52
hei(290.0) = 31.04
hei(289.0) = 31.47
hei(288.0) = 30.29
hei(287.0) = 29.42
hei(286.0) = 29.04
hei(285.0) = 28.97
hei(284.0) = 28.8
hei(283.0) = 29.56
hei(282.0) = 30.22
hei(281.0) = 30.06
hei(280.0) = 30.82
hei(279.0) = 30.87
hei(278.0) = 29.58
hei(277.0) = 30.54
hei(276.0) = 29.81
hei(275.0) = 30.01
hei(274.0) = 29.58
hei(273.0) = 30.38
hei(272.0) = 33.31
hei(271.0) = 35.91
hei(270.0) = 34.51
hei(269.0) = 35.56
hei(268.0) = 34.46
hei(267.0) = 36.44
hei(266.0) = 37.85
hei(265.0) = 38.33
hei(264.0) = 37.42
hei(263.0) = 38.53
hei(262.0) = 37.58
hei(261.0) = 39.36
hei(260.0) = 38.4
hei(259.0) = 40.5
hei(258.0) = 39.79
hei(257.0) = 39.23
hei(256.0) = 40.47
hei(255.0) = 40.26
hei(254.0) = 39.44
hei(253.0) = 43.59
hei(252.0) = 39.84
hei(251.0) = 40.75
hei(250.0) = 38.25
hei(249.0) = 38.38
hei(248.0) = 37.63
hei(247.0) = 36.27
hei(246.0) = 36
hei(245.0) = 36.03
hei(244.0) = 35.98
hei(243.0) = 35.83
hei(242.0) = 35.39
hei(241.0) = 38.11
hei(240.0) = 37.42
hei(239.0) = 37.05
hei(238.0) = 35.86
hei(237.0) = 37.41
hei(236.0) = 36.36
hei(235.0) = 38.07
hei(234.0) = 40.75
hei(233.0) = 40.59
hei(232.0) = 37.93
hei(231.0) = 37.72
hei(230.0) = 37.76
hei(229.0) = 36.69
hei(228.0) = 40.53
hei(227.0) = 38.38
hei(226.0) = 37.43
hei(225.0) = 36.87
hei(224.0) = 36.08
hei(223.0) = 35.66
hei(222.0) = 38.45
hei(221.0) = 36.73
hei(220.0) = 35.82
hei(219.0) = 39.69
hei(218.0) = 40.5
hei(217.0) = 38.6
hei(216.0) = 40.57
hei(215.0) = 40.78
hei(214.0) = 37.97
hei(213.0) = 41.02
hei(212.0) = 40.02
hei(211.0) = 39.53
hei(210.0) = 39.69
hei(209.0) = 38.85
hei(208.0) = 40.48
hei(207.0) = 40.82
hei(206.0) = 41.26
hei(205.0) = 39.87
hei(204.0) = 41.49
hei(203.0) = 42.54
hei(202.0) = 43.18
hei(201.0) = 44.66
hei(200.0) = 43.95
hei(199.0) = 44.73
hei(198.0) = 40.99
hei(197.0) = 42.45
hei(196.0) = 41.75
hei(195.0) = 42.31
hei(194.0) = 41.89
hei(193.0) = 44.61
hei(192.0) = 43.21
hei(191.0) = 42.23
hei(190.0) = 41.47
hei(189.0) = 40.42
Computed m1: 4.8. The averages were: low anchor 38.2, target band 31.4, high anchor 35.6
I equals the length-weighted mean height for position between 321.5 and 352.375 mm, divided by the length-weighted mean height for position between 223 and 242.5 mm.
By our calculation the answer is 0.86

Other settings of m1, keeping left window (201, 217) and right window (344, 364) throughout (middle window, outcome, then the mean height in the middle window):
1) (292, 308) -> 0.63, 33.1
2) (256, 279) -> 0.87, 35.3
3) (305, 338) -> -3.55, 36.6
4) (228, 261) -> -0.08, 38.3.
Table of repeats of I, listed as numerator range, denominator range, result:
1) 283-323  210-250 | 0.89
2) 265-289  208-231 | 0.82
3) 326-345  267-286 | 1.07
